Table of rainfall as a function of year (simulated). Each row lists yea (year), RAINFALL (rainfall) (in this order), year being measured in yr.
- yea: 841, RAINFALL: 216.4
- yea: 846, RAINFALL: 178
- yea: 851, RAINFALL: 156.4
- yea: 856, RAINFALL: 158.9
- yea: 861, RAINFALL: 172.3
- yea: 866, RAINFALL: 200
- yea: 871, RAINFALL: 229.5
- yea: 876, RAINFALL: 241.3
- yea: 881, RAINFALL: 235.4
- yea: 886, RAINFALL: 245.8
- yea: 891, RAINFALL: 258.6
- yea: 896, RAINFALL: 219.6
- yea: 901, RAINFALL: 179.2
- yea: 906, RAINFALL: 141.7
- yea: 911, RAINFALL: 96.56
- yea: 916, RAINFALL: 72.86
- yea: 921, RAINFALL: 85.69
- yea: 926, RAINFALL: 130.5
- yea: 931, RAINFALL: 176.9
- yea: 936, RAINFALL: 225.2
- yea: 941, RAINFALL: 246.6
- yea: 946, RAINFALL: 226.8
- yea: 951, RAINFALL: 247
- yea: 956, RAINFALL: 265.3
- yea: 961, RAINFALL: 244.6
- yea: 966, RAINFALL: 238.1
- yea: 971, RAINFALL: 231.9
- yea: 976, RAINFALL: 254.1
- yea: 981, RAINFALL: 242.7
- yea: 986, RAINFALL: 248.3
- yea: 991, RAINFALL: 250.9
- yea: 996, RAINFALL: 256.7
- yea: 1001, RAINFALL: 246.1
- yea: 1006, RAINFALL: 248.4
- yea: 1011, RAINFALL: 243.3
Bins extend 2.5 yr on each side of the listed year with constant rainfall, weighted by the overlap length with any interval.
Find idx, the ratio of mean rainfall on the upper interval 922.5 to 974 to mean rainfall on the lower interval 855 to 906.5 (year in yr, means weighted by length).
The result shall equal 1.04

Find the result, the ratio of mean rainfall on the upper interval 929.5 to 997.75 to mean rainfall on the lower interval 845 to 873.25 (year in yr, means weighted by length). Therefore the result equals 1.32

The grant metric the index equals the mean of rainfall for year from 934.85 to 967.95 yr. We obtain 243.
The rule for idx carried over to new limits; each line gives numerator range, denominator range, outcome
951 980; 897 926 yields 2.02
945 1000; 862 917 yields 1.26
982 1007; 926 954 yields 1.15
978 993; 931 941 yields 1.13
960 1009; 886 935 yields 1.55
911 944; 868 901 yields 0.66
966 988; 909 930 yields 2.38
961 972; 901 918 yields 2.05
